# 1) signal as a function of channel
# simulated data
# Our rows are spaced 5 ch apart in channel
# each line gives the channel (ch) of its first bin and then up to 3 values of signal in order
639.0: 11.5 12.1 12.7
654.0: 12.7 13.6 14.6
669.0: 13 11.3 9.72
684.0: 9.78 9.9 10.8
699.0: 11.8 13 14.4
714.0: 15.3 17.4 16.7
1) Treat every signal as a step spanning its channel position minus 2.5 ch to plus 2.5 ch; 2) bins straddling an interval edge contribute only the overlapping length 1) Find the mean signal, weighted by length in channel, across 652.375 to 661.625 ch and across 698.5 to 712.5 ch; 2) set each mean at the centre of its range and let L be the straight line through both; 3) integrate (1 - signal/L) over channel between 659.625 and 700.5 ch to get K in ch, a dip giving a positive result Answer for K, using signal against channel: 5.7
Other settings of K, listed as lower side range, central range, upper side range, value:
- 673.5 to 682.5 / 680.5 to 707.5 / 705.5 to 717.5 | 3.0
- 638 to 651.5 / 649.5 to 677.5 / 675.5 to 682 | -5.0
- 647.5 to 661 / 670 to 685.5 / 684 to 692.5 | 0.5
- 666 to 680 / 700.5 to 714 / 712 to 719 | 1.2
